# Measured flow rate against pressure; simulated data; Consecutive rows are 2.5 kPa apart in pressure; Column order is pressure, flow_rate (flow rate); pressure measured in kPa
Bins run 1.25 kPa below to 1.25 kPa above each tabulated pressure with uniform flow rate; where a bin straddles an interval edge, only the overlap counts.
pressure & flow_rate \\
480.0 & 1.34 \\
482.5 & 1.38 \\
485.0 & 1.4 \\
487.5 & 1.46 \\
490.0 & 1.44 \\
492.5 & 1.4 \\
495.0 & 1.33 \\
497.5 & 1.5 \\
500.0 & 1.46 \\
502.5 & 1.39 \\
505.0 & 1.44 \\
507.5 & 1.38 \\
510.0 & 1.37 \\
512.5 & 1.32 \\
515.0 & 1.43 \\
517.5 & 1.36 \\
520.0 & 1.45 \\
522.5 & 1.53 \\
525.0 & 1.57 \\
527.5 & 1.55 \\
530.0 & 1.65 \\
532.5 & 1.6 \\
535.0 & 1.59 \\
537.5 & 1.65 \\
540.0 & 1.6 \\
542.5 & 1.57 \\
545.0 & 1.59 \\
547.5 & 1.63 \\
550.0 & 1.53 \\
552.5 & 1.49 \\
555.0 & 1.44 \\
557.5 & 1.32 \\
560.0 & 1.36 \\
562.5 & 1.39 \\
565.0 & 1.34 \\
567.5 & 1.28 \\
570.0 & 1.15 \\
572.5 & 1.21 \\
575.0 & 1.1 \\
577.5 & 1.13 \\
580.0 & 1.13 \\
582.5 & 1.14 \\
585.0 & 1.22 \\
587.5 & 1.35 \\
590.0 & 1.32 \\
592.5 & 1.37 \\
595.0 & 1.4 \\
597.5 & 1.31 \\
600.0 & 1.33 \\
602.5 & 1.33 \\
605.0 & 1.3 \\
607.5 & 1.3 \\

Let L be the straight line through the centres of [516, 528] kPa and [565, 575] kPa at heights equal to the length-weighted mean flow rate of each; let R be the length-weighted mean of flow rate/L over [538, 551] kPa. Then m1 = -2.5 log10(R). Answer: -0.17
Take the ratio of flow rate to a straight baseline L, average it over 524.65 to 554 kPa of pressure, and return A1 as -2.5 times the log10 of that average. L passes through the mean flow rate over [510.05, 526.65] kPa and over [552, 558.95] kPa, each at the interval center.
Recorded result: -0.117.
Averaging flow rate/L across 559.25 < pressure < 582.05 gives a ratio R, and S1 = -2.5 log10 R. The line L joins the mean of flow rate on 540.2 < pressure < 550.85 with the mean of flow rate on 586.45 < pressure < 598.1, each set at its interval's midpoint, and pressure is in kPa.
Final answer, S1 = 0.190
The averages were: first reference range 1.58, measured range 1.23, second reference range 1.35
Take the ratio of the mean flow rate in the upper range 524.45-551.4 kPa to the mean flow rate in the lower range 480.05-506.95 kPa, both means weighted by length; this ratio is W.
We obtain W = 1.1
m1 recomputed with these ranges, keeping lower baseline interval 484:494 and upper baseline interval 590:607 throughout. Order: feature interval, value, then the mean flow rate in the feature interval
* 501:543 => -0.07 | 1.5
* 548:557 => -0.08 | 1.48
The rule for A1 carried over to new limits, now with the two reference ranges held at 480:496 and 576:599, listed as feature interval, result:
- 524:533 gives -0.19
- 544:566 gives -0.12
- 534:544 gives -0.20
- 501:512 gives -0.01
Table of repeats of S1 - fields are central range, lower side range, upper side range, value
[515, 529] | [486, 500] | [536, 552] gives 0.02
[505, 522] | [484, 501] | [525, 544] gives 0.09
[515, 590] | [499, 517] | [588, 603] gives -0.03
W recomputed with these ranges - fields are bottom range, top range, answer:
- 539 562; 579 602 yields 0.86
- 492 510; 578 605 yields 0.91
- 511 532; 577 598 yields 0.85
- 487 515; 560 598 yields 0.89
